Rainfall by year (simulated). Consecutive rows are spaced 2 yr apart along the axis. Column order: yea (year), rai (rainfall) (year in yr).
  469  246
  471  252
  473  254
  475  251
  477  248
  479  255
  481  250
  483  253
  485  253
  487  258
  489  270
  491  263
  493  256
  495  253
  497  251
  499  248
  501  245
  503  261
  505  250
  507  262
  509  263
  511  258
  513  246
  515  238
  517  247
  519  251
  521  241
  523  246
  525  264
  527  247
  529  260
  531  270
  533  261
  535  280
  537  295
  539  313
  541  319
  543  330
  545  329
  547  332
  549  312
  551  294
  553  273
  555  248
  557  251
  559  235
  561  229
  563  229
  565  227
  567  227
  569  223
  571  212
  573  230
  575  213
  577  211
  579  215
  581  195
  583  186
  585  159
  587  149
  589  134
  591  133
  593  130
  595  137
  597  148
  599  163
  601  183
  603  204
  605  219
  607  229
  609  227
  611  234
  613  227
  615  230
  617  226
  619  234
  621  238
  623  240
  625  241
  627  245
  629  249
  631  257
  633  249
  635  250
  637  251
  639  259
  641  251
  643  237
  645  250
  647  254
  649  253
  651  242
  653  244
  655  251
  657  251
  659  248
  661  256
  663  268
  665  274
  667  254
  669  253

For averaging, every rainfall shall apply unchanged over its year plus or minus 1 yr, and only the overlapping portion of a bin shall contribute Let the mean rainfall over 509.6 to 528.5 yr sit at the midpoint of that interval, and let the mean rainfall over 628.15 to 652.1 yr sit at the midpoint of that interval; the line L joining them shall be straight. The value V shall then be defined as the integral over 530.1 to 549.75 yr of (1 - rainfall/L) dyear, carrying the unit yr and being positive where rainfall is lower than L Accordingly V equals -4.3 yr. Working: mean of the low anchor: 249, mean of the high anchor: 250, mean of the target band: 304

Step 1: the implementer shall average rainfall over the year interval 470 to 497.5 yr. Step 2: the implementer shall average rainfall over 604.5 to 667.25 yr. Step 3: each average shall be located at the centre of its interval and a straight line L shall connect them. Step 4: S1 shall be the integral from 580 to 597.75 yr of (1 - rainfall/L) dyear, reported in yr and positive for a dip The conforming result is 6.8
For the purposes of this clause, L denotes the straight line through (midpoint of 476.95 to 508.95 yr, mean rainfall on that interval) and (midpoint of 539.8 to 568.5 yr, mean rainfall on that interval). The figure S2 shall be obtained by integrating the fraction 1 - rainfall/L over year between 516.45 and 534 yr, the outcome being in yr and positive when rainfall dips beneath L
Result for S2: 0.7 yr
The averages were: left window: 255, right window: 273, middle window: 254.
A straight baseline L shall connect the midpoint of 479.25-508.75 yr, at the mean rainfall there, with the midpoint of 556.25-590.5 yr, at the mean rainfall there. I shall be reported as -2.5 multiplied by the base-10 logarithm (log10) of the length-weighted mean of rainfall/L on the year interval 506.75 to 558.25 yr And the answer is -0.19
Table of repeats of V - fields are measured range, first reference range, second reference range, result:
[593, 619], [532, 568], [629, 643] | 5.9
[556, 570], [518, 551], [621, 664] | 2.2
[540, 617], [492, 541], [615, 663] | 9.7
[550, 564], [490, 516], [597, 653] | -0.4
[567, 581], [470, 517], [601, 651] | 1.6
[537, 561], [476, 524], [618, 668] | -3.8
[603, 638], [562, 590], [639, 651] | -0.7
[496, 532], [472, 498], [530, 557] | 2.9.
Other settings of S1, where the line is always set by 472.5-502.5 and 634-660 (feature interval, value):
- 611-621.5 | 0.8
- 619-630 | 0.4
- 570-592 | 5.8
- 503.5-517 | 0.0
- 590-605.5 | 5.4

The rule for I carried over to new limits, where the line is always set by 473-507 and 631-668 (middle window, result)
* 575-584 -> 0.24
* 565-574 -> 0.14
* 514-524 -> 0.04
